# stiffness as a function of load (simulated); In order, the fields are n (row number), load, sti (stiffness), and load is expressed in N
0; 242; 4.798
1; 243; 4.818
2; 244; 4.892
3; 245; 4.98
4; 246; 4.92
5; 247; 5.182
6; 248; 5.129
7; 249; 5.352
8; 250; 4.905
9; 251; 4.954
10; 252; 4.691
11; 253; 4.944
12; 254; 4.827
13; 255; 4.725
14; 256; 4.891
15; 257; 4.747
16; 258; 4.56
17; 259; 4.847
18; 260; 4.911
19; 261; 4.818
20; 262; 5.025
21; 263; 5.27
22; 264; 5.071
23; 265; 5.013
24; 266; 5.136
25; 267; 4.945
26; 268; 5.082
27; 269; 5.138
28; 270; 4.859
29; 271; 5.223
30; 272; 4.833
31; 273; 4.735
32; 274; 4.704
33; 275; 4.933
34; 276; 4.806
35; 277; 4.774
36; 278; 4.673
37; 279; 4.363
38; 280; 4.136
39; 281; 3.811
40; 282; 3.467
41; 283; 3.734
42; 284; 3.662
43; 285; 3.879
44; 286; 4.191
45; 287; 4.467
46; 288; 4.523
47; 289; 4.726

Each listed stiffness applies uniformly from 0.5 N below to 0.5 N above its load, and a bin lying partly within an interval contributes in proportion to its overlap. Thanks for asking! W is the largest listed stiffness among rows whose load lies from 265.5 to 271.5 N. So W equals 5.223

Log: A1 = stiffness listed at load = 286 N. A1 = 4.191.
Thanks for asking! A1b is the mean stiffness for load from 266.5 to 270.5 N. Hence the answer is 5.01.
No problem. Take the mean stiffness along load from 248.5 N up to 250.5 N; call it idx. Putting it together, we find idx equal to 5.13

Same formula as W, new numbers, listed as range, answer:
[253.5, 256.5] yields 4.891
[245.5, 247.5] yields 5.182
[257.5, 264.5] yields 5.27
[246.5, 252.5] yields 5.352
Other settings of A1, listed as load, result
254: 4.827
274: 4.704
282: 3.467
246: 4.92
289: 4.726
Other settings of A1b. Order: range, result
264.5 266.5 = 5.07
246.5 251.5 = 5.1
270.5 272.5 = 5.03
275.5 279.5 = 4.65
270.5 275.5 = 4.89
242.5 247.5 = 4.96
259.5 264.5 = 5.02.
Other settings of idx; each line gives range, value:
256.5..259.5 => 4.72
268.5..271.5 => 5.07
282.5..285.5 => 3.76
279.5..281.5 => 3.97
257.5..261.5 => 4.78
